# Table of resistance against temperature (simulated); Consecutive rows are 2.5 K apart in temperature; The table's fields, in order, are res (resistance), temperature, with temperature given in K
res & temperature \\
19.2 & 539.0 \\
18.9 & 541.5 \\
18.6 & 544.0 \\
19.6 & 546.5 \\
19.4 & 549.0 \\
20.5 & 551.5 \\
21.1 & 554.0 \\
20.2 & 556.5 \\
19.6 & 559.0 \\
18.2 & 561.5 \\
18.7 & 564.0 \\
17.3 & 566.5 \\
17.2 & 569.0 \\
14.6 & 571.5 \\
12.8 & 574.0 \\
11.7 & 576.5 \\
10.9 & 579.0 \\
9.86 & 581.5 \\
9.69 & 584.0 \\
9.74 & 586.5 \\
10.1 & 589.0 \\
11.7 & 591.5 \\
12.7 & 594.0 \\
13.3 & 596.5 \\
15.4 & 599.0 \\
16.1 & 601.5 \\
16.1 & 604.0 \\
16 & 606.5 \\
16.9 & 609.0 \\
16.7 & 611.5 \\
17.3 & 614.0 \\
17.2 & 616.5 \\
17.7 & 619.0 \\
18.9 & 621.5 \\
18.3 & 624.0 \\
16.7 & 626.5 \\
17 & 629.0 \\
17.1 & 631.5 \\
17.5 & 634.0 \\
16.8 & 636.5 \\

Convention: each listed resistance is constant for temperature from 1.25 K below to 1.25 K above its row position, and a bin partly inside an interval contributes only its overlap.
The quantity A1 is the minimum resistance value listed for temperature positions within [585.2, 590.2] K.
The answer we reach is 9.74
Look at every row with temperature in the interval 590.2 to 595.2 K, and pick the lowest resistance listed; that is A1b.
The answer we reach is 11.7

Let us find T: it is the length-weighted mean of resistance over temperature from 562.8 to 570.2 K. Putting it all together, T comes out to 17.7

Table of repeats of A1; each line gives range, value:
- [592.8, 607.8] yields 12.7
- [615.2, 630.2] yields 16.7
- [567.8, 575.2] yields 12.8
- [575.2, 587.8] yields 9.69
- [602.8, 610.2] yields 16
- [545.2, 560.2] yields 19.4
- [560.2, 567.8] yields 17.3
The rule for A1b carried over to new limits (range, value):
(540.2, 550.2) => 18.6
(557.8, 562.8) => 18.2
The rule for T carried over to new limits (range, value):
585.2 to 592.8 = 10.5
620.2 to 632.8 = 17.6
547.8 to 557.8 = 20.3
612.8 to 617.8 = 17.3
